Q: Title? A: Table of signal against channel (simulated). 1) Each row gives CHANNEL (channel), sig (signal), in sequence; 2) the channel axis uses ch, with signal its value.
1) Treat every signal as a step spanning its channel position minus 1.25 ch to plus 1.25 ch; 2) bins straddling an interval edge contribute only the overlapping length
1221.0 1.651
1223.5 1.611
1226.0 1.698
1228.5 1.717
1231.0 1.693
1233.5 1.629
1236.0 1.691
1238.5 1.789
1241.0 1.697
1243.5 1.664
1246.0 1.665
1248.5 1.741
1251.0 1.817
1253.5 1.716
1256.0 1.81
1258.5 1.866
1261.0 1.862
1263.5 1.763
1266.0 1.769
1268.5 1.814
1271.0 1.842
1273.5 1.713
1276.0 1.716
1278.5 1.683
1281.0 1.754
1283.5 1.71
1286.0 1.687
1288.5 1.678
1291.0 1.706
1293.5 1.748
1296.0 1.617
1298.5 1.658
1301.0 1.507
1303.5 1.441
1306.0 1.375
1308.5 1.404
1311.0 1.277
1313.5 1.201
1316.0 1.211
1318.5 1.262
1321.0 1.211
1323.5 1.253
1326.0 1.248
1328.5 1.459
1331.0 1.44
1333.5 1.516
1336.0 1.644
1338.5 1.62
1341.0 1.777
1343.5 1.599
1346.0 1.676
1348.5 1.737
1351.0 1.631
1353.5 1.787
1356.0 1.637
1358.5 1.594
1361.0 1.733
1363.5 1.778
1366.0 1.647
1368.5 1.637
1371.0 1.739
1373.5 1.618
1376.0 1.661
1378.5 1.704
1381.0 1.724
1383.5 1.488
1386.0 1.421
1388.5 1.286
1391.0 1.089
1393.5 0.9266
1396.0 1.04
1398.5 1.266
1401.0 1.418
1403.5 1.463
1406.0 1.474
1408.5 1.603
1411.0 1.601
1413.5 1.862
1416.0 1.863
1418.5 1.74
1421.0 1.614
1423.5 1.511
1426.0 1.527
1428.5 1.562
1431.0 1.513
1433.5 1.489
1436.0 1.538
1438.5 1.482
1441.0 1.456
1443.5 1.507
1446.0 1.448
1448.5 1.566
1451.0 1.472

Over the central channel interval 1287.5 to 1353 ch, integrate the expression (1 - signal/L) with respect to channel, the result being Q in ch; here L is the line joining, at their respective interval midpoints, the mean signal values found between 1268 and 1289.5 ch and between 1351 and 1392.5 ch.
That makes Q 6.7 ch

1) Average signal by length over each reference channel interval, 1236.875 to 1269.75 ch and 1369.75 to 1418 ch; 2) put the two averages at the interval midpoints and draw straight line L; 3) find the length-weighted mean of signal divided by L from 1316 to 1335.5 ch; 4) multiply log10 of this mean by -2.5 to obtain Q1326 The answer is 0.20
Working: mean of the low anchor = 1.77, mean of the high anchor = 1.49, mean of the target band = 1.34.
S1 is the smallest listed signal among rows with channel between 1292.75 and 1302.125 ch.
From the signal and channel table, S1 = 1.507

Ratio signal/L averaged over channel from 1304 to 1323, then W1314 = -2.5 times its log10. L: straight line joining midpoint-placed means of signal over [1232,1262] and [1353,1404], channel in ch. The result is 0.26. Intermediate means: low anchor 1.74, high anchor 1.5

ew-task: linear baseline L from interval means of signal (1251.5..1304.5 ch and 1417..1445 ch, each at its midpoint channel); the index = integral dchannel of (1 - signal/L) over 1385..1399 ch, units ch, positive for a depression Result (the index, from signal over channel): 3.8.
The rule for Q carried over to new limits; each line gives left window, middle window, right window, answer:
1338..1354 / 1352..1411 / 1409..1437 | 5.18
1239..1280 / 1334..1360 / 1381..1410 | -3.15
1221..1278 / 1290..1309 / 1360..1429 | 1.22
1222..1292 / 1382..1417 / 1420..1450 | 3.25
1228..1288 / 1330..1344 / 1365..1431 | 0.11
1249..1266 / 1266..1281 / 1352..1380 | 0.24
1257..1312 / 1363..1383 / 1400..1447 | -0.97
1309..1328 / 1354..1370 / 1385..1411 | -4.88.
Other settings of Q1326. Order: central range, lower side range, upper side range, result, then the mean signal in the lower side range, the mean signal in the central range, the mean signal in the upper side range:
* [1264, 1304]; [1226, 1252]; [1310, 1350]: -0.077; 1.71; 1.7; 1.45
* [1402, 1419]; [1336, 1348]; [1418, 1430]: -0.038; 1.67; 1.65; 1.58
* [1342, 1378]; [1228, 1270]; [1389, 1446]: -0.073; 1.75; 1.68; 1.48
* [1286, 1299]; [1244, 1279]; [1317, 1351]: -0.019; 1.77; 1.68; 1.5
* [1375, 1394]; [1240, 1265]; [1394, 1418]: 0.080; 1.76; 1.43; 1.5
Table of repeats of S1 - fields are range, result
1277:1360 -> 1.201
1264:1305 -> 1.441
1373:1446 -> 0.9266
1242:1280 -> 1.664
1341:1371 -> 1.594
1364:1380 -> 1.618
